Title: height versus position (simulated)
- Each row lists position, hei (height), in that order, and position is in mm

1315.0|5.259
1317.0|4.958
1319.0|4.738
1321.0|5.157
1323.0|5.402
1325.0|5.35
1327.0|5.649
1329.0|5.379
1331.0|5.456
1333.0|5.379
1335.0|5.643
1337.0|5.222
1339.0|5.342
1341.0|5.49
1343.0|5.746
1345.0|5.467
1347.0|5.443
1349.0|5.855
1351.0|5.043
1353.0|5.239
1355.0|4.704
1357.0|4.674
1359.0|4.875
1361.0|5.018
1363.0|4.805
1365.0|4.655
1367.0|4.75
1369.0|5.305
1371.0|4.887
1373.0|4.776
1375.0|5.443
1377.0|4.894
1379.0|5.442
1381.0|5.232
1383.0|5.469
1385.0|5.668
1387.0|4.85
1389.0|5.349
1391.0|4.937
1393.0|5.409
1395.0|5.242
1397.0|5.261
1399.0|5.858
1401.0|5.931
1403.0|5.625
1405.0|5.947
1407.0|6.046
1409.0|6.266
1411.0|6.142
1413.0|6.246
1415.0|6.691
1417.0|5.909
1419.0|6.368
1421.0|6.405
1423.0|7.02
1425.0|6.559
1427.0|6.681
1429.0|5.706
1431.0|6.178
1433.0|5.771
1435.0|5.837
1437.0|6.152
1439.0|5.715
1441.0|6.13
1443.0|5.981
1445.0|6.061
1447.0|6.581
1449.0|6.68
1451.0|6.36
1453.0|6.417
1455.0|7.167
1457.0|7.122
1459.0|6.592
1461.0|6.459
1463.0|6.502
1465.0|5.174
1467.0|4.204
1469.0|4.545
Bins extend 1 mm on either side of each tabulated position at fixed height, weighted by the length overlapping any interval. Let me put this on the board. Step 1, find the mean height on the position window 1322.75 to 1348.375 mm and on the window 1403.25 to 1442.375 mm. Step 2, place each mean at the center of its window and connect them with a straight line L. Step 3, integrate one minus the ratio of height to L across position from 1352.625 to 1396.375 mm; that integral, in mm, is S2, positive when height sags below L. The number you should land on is 5.4 mm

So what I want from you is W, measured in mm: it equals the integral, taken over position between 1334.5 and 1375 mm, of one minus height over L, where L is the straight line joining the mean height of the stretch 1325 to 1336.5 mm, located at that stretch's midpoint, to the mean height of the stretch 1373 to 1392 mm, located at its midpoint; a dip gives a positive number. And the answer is 1.6 mm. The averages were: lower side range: 5.48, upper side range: 5.23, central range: 5.15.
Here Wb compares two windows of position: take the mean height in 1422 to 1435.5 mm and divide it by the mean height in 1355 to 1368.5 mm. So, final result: 1.30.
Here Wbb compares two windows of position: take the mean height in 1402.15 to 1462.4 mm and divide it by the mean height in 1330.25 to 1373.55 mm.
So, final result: 1.22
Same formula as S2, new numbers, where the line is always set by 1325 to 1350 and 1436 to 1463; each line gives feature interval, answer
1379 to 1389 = 0.9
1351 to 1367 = 2.3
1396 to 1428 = -0.4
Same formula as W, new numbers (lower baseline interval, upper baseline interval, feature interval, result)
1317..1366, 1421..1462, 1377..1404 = 1.9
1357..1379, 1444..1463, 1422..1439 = -0.2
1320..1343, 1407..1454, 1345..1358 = 0.9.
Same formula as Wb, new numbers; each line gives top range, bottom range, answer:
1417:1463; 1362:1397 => 1.24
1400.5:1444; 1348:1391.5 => 1.21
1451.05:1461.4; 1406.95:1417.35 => 1.08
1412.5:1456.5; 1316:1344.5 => 1.18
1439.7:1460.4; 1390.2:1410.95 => 1.14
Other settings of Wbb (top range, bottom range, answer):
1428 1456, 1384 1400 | 1.16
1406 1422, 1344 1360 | 1.21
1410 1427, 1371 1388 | 1.24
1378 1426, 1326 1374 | 1.12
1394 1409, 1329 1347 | 1.05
